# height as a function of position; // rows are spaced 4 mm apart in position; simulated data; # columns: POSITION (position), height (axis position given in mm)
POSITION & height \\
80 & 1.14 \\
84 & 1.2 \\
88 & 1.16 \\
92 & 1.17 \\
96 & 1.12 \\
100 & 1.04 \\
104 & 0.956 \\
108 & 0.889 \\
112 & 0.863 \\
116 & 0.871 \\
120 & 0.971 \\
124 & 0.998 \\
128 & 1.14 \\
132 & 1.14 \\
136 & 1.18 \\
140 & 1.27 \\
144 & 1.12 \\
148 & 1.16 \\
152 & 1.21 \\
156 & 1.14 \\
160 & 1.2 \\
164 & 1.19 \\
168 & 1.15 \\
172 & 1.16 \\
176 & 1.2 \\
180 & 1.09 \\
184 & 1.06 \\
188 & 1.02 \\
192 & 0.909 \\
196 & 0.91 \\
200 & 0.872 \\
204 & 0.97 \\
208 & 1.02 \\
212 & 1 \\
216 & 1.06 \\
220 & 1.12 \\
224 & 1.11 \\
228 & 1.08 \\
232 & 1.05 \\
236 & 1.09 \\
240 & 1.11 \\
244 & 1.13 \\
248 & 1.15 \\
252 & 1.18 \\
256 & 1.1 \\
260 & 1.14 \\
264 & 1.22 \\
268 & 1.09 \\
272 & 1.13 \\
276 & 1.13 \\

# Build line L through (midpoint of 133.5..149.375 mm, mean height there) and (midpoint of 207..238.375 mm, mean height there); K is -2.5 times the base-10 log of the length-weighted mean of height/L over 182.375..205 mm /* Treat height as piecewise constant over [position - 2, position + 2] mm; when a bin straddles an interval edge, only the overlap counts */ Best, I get 0.16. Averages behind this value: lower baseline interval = 1.18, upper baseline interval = 1.07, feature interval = 0.955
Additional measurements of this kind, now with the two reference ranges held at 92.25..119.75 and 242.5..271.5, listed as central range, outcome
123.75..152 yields -0.15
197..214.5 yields 0.13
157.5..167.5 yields -0.15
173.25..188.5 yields -0.05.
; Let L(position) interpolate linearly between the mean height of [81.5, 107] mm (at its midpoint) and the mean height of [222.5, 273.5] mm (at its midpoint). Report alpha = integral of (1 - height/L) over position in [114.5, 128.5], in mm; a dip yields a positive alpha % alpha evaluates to 1.5 mm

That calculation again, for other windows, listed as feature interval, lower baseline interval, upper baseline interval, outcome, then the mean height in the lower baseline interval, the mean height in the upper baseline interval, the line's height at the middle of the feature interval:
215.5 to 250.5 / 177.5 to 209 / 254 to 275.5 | -1.1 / 0.984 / 1.14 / 1.07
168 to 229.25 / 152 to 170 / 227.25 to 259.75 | 5.6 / 1.17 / 1.11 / 1.15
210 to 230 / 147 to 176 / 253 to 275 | 1.4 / 1.18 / 1.14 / 1.15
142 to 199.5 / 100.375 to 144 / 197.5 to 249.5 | -3.2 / 1.03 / 1.06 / 1.04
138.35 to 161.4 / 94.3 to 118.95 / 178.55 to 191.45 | -4.2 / 0.955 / 1.04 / 1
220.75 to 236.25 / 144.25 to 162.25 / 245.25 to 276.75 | 0.9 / 1.17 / 1.14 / 1.15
